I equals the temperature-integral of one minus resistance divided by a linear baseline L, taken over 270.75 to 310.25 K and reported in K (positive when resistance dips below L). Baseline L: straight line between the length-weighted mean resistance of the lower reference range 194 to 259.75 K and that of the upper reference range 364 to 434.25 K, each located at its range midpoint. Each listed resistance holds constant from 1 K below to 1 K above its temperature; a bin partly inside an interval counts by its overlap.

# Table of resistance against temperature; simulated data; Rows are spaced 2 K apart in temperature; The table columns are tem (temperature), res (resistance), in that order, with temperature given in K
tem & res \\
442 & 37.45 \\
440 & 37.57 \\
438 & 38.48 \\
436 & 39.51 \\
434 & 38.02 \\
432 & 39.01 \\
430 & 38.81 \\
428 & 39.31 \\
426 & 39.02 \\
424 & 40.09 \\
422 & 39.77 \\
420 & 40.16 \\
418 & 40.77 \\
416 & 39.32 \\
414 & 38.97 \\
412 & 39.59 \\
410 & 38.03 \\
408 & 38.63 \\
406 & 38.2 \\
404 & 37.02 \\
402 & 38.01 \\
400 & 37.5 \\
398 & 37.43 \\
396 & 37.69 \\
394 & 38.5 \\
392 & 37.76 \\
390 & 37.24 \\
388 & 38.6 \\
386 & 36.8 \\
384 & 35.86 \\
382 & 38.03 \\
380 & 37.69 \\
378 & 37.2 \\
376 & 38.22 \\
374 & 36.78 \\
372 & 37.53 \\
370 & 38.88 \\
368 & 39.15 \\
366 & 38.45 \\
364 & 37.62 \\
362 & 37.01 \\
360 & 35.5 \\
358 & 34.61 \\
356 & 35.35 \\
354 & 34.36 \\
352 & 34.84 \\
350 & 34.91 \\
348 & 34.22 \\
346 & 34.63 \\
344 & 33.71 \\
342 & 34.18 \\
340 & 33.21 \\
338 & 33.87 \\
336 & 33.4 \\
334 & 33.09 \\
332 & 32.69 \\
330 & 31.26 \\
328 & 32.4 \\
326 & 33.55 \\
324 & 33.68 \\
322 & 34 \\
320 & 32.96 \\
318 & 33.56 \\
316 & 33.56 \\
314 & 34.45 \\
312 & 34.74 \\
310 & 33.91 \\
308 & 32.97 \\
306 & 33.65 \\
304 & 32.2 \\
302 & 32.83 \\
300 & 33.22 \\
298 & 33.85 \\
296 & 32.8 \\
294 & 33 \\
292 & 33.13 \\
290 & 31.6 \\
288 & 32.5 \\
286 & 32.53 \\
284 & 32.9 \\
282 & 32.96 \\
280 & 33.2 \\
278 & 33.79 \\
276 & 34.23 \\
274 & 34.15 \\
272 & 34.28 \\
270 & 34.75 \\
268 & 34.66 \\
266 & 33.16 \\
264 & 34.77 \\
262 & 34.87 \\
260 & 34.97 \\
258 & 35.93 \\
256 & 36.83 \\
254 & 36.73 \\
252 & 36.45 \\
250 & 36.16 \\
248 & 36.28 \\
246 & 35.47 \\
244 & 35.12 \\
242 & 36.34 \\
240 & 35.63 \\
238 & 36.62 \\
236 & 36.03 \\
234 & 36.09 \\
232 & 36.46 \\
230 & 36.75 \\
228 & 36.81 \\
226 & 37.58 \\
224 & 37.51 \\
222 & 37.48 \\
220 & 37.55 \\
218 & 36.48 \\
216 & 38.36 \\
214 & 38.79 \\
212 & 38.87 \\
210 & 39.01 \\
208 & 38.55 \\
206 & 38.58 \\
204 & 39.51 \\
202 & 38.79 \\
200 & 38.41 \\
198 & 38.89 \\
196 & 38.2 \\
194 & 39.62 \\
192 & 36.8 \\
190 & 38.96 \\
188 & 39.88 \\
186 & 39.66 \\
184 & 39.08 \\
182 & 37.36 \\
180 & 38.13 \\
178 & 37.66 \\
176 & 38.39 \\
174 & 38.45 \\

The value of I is 4.70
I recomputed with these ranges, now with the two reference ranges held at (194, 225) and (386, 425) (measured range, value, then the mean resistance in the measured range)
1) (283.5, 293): 1.47 K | 32.5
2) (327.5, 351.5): 3.10 K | 33.5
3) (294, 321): 3.54 K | 33.4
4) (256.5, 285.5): 3.19 K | 34.2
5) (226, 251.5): 1.45 K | 36.2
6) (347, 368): 1.45 K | 35.9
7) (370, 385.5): 0.45 K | 37.4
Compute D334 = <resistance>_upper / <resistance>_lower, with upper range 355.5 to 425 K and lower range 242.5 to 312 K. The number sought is 1.1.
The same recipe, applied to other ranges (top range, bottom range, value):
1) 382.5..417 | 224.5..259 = 1.04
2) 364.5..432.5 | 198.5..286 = 1.06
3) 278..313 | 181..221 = 0.86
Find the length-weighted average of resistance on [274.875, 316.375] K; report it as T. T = 33.2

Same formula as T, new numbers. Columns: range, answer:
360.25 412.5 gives 37.8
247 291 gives 34.4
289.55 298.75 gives 32.9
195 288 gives 36.2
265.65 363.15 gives 33.7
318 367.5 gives 34.3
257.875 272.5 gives 34.6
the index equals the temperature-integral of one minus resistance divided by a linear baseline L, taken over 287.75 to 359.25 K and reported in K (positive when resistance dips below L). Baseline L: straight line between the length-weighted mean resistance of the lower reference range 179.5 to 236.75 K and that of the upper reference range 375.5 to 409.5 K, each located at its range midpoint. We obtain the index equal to 8.1 K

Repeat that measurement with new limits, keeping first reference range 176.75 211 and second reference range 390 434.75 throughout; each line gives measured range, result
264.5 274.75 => 1.2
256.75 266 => 0.9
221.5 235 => 0.6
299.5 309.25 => 1.4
